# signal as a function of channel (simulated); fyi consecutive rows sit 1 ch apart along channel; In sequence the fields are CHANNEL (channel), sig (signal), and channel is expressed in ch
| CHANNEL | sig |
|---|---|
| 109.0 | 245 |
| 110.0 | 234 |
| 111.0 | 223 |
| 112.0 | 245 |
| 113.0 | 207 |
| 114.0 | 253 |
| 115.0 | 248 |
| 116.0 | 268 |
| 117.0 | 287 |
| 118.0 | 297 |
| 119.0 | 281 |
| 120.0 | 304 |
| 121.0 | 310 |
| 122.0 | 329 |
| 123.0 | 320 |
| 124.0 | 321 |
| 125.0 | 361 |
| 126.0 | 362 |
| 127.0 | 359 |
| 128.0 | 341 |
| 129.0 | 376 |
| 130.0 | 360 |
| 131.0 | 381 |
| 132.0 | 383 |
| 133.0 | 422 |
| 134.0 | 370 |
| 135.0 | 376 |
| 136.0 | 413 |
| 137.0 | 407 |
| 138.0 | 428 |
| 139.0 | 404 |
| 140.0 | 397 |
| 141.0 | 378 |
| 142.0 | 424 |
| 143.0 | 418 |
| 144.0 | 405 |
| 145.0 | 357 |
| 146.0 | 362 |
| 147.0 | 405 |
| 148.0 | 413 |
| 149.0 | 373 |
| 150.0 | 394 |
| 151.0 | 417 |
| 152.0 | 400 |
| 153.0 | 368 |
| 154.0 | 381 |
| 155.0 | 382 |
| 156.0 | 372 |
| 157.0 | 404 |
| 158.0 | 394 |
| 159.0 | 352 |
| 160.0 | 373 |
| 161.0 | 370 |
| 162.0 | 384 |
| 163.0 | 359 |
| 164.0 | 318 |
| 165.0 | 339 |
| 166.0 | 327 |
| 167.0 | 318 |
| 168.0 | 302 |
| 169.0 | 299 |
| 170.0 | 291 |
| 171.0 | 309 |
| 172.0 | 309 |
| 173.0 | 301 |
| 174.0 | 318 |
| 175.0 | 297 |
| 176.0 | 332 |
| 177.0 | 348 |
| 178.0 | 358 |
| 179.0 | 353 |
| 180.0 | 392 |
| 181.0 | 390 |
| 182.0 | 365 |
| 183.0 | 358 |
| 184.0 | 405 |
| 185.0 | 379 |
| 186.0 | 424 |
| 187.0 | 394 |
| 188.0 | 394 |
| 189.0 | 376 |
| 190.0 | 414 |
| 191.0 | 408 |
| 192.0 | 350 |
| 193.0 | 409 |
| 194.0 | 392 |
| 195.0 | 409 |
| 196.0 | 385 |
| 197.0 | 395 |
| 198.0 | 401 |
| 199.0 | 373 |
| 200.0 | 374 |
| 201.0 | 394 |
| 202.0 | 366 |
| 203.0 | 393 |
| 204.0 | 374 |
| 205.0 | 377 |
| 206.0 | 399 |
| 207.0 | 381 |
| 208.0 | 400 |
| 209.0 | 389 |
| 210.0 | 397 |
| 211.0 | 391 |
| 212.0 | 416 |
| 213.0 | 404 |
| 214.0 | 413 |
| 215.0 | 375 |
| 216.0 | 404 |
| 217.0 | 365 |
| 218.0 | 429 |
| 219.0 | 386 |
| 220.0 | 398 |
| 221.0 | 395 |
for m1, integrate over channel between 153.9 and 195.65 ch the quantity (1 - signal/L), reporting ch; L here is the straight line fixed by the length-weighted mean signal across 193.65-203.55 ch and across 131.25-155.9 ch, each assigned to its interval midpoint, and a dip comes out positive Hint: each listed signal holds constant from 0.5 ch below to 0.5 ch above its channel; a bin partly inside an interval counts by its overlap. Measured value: 3.2 ch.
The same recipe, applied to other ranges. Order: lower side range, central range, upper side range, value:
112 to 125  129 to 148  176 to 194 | -4.7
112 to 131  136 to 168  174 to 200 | -3.7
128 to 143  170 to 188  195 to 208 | 1.6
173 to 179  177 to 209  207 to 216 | -2.2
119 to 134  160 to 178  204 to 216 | 2.2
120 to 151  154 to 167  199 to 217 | 0.6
